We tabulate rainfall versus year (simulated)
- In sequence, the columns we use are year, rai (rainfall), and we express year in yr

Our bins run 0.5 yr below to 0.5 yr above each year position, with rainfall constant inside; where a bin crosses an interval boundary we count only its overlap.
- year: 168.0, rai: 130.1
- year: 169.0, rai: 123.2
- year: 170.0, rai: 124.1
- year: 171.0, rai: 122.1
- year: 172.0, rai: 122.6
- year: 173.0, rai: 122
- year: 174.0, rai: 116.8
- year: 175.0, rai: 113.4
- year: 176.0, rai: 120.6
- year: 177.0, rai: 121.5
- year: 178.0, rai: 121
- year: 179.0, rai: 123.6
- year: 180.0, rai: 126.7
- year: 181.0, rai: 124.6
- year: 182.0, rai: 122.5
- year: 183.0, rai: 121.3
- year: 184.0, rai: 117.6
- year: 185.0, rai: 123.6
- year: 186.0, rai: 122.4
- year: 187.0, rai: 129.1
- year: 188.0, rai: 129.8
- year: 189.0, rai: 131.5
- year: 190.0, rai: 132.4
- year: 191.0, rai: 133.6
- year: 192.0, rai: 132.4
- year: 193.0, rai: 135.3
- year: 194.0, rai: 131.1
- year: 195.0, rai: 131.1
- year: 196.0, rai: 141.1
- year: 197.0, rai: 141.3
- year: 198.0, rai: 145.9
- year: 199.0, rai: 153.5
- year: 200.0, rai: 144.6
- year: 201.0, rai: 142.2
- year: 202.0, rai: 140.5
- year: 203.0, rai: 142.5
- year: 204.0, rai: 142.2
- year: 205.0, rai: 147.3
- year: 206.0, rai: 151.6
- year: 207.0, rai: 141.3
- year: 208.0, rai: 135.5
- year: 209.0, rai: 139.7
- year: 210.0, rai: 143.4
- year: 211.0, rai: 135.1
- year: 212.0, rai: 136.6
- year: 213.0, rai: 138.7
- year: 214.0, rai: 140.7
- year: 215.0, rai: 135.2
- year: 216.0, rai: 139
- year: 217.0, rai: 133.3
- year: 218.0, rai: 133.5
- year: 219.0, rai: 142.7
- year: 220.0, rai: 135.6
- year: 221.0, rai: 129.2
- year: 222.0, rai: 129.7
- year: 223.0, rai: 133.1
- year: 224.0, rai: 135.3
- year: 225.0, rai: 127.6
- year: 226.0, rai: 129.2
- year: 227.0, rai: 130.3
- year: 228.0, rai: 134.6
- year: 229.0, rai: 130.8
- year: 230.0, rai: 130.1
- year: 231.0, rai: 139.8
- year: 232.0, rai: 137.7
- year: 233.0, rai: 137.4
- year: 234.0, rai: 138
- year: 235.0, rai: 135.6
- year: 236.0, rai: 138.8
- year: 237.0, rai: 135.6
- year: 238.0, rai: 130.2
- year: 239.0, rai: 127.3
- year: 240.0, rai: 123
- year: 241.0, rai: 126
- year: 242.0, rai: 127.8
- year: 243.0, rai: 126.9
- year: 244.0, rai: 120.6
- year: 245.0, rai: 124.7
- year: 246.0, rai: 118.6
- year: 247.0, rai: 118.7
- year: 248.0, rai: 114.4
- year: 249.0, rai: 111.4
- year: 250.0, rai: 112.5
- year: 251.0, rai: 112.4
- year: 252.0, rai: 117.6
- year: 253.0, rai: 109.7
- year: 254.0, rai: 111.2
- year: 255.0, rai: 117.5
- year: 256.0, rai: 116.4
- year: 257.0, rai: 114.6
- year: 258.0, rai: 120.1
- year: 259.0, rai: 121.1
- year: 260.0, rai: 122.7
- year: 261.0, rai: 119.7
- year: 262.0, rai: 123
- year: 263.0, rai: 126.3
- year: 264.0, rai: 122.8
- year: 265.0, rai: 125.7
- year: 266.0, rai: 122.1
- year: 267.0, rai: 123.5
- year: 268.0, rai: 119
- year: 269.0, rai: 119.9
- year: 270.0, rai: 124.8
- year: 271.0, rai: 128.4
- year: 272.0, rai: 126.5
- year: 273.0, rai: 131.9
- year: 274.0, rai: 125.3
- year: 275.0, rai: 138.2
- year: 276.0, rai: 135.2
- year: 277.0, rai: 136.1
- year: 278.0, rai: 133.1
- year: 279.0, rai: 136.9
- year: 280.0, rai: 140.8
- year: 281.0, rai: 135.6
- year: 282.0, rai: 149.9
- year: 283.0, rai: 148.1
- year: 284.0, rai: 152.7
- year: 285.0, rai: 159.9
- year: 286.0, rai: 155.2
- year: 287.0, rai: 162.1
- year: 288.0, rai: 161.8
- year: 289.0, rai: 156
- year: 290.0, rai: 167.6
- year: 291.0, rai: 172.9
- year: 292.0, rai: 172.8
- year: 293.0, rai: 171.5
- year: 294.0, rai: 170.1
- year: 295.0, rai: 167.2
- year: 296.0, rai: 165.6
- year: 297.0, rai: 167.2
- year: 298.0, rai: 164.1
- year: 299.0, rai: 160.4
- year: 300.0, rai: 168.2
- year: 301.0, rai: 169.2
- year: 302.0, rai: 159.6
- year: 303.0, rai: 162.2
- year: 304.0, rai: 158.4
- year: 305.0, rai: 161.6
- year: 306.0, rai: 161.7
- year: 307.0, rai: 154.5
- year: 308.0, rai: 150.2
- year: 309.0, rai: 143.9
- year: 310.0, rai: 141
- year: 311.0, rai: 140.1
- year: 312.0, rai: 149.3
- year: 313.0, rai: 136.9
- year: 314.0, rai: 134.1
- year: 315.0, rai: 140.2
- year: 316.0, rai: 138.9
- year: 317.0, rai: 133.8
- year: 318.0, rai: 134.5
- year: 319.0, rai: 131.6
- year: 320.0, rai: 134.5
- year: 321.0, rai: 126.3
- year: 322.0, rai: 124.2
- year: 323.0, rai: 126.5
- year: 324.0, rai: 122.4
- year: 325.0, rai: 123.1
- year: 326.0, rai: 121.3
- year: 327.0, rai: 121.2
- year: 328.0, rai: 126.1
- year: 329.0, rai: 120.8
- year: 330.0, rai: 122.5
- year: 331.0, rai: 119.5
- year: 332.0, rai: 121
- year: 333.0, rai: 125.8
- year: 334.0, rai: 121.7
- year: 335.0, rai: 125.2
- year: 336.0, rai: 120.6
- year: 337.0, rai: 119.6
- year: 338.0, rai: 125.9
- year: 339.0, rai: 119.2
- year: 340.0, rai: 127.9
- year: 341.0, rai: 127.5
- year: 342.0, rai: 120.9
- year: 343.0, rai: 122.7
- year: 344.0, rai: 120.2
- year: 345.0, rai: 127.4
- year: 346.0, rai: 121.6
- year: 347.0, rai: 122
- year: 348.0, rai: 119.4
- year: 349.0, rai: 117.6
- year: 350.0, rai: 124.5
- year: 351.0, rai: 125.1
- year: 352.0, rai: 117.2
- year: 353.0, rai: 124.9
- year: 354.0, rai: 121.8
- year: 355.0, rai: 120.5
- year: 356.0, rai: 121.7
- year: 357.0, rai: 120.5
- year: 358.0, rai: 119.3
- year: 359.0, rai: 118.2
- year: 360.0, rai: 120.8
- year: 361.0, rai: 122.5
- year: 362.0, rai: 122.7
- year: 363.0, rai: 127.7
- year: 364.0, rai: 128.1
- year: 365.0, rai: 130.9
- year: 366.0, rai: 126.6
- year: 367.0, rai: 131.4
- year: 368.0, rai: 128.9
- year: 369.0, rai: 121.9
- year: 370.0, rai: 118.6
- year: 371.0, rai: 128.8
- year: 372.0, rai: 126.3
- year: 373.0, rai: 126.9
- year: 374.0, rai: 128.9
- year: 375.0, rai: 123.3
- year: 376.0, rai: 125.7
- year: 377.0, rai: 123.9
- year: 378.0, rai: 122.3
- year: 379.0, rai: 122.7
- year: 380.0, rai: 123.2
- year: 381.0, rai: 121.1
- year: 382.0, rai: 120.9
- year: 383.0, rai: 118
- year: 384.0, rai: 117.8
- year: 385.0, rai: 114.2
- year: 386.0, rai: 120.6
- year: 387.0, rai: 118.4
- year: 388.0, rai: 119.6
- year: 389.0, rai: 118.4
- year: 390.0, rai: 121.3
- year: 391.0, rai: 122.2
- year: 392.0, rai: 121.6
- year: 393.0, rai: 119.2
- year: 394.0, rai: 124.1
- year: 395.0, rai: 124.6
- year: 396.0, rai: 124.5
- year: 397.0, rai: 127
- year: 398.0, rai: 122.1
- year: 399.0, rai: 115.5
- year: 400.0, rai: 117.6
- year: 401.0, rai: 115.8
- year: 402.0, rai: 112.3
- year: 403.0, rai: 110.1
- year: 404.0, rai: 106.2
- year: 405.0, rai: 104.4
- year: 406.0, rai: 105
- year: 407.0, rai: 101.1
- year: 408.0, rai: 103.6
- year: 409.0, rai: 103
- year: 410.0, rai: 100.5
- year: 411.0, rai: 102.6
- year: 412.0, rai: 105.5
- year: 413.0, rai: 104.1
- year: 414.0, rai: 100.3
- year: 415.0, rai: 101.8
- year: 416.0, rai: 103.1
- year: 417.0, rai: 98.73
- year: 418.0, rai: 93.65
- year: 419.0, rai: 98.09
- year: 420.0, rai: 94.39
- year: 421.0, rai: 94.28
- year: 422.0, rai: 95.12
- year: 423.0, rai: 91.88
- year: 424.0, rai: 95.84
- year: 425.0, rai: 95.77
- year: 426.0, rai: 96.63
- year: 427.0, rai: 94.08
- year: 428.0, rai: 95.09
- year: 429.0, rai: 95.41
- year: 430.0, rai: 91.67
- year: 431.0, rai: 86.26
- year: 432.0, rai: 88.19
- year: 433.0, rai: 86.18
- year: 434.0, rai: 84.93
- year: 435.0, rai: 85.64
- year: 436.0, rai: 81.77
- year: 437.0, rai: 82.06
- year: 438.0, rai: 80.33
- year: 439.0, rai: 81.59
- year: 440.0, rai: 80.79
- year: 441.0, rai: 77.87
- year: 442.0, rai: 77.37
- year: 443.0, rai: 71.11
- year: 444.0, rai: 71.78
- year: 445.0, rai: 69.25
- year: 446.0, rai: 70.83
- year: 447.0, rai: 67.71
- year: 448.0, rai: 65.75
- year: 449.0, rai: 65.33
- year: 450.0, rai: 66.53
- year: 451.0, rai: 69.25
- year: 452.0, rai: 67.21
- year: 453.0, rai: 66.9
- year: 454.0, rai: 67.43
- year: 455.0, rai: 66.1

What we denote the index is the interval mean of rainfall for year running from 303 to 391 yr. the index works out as 127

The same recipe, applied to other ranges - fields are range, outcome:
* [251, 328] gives 140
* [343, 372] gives 123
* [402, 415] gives 104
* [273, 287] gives 142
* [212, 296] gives 134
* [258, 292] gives 137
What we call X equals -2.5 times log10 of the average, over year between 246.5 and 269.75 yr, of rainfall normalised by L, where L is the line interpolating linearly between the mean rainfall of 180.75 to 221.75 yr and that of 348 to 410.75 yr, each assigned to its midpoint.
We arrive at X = 0.11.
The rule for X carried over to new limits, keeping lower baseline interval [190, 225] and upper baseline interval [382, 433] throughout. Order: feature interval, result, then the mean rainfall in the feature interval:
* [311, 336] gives -0.072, 128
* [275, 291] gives -0.179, 149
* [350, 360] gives -0.055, 121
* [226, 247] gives 0.029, 130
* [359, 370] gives -0.107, 125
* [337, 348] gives -0.054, 123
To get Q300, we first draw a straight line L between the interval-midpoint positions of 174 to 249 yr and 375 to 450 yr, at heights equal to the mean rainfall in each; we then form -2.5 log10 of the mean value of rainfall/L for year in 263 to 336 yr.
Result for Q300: -0.19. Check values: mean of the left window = 132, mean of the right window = 101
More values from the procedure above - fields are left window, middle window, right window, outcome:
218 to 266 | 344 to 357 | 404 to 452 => -0.17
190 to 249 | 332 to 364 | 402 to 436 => -0.11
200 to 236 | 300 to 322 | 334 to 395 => -0.14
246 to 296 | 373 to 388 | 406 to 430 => -0.13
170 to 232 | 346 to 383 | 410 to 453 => -0.23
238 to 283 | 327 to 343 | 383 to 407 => -0.02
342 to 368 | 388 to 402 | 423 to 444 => -0.16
